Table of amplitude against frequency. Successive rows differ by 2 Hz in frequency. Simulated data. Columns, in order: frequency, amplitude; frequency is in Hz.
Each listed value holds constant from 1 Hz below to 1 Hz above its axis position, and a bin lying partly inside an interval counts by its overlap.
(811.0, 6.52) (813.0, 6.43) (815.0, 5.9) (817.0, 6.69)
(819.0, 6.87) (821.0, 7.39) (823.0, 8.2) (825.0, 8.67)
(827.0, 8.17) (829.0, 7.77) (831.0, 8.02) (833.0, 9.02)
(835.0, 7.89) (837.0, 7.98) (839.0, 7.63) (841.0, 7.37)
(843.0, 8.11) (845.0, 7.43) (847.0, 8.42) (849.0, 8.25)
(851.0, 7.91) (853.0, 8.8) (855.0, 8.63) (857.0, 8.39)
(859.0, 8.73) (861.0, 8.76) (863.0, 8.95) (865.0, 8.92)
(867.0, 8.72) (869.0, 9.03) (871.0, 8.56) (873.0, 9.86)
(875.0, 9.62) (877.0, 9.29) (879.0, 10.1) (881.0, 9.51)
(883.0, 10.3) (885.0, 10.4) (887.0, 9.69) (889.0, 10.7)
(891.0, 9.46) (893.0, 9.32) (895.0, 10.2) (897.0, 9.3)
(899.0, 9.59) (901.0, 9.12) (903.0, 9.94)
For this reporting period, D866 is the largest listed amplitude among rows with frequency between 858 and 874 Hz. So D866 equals 9.86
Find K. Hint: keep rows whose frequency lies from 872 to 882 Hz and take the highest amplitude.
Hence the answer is 10.1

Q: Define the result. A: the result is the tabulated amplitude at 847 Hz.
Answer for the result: 8.42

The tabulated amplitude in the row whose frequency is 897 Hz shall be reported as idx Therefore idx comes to 9.3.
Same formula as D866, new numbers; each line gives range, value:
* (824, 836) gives 9.02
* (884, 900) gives 10.7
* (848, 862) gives 8.8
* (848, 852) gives 8.25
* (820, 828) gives 8.67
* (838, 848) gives 8.42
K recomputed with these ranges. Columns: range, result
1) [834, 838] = 7.98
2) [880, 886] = 10.4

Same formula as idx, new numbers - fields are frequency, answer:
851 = 7.91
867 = 8.72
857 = 8.39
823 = 8.2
